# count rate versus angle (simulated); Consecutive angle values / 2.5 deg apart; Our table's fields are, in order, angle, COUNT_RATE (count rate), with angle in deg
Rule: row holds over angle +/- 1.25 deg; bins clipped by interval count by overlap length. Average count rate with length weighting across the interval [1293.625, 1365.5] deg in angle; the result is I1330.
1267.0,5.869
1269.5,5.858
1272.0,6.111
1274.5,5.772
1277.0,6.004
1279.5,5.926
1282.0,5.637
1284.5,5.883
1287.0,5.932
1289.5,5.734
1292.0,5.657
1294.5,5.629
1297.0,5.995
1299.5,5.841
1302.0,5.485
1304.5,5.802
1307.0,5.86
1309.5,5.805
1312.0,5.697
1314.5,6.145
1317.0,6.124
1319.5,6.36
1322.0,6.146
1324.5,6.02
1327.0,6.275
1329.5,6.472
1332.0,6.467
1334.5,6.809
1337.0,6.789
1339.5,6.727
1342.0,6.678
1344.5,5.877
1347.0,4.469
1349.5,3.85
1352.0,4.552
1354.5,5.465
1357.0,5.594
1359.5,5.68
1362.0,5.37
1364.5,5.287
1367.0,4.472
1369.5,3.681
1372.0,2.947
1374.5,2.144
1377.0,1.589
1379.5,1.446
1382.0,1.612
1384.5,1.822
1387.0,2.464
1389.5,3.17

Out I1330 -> 5.84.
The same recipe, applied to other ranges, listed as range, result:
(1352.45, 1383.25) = 3.79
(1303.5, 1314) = 5.82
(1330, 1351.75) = 5.91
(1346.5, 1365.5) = 5.05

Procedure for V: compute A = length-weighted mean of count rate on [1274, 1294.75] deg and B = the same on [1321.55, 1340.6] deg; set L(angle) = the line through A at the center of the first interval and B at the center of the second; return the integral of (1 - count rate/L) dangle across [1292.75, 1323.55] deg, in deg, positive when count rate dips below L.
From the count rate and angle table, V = 1.2 deg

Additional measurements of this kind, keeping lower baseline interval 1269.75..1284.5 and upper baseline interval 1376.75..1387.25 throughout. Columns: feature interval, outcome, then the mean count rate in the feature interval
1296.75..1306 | -1.6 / 5.76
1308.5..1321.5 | -4.9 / 6.04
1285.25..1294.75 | -0.7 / 5.76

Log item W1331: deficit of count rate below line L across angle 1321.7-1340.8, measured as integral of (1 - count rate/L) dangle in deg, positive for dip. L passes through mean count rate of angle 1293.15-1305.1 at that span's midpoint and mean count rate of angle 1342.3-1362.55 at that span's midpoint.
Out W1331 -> -3.8 deg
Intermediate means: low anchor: 5.75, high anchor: 5.17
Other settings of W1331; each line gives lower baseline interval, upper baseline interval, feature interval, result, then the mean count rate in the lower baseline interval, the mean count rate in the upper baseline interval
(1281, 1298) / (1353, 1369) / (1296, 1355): -4.39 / 5.78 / 5.22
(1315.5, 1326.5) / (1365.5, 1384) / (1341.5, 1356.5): -2.82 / 6.17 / 2.56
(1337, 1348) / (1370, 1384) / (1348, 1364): -2.62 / 6.07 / 2.03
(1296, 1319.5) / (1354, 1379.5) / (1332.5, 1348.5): -4.32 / 5.89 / 4.05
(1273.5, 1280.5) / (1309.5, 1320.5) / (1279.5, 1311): 1.02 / 5.9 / 6.04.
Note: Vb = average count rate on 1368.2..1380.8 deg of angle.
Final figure 2.37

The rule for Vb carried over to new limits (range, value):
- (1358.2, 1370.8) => 4.89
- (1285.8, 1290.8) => 5.83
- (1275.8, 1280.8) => 5.96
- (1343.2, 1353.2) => 4.7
